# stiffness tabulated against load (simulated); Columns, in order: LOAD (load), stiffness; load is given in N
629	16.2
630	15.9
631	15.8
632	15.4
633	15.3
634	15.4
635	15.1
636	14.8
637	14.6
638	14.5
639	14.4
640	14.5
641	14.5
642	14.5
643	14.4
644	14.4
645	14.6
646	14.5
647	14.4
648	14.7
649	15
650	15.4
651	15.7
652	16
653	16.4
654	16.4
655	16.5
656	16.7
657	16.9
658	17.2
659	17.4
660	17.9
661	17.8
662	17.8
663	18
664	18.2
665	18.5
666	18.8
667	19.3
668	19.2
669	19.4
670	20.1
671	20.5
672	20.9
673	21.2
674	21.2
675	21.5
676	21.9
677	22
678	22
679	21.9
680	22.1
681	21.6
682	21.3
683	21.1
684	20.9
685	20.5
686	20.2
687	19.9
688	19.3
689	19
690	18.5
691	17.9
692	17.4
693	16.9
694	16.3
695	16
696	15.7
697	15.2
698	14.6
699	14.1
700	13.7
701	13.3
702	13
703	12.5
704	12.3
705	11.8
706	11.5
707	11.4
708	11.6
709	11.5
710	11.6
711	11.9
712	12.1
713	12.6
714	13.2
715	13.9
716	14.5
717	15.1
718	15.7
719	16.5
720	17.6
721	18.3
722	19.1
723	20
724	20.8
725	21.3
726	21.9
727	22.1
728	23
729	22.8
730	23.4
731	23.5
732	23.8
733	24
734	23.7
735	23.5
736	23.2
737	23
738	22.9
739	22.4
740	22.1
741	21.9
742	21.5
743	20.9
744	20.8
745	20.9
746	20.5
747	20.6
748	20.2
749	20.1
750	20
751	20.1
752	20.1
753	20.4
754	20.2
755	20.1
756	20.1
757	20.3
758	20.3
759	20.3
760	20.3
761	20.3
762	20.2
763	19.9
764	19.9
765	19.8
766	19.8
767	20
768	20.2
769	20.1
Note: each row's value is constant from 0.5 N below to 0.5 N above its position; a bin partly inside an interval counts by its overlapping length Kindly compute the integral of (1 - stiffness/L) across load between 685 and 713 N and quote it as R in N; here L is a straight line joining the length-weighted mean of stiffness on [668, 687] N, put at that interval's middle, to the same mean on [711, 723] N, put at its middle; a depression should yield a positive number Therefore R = 5.0 N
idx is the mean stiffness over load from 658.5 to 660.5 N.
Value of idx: 17.6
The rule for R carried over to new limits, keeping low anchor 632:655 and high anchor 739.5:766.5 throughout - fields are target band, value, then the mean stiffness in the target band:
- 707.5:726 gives 3.1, 15.6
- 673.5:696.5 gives -3.7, 19.8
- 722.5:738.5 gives -2.8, 22.7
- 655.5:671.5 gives -2.3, 18.4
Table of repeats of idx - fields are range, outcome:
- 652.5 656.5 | 16.5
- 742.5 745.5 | 20.9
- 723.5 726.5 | 21.3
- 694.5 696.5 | 15.8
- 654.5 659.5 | 16.9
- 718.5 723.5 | 18.3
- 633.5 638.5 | 14.9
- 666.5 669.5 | 19.3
